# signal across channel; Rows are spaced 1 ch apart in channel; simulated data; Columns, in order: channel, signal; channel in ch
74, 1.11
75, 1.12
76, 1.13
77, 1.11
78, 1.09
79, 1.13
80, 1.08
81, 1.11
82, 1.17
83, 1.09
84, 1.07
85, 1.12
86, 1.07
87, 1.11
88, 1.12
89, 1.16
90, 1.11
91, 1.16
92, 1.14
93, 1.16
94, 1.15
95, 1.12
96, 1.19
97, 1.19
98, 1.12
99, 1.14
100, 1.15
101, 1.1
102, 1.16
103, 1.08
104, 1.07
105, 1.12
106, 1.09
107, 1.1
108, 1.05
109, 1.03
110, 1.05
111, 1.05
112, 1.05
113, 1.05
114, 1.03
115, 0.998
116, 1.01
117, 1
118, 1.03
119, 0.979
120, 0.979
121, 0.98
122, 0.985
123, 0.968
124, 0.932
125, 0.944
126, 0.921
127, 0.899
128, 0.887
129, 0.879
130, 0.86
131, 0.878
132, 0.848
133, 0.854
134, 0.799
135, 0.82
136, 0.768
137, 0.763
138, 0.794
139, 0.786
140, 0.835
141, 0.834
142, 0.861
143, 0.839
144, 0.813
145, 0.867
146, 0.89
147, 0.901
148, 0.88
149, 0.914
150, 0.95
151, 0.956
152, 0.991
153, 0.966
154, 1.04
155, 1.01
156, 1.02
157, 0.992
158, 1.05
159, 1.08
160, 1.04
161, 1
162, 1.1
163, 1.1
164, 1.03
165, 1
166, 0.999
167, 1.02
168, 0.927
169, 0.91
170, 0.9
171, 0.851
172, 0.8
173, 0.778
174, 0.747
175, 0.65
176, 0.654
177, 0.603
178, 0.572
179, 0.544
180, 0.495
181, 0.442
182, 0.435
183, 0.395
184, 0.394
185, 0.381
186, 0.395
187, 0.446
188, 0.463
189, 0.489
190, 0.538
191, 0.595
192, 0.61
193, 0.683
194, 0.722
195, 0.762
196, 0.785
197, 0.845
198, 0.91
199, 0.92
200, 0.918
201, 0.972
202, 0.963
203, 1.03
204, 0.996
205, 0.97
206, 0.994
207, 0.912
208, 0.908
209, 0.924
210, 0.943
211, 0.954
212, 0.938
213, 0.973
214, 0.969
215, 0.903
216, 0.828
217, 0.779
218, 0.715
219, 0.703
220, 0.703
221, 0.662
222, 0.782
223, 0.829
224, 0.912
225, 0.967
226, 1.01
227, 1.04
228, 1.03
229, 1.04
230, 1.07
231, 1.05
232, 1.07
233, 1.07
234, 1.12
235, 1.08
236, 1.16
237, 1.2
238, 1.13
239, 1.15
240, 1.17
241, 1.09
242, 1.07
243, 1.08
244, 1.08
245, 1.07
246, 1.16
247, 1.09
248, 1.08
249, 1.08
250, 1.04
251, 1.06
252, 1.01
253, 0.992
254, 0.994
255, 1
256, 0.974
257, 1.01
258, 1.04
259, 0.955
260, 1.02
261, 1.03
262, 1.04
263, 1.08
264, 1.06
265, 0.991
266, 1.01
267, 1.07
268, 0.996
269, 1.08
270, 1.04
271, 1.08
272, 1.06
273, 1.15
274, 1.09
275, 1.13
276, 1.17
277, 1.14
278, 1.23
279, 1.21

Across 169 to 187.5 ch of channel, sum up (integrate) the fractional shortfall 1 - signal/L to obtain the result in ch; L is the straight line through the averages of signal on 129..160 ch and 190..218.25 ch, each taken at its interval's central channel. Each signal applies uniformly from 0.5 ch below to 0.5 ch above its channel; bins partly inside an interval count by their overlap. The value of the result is 6.1 ch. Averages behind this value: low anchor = 0.897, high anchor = 0.868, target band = 0.591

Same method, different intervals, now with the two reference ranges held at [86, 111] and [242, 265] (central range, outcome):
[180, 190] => 5.9 ch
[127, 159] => 6.0 ch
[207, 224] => 3.4 ch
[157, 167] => 0.4 ch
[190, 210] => 3.9 ch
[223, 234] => 0.3 ch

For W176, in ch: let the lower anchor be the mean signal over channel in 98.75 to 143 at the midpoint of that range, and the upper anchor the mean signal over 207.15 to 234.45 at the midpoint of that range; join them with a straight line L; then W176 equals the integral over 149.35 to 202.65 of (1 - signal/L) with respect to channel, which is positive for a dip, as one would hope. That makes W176 8.5 ch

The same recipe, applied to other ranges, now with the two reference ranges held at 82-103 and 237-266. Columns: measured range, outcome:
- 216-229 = 2.66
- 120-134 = 2.59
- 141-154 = 2.36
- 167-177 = 2.66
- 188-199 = 3.96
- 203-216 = 1.56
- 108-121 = 1.16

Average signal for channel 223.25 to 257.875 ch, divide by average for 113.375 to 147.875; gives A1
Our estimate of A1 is 1.19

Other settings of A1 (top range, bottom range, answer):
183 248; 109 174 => 0.95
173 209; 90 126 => 0.65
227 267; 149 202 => 1.35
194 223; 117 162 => 0.95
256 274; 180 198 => 1.86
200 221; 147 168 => 0.90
